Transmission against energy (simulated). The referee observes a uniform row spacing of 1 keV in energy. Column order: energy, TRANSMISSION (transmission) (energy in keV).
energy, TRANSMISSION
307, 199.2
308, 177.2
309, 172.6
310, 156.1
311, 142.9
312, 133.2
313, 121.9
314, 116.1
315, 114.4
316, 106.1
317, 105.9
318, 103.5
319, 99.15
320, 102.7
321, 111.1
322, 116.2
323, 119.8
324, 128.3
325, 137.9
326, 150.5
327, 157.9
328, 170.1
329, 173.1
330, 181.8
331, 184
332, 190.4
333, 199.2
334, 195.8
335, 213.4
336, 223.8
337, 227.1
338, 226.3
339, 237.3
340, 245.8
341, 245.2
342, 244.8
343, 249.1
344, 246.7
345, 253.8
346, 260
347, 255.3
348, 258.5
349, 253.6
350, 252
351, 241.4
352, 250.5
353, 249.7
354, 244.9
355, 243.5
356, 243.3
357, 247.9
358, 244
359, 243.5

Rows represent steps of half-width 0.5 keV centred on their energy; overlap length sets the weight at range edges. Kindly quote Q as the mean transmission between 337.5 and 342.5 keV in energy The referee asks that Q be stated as 240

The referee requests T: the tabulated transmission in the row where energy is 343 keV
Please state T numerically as 249.1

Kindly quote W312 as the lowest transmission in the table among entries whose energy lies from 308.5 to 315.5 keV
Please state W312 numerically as 114.4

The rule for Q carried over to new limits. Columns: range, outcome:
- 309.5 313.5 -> 139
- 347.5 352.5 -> 251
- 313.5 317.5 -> 111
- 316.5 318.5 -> 105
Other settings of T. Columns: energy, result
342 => 244.8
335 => 213.4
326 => 150.5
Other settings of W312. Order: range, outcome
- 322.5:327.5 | 119.8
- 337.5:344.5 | 226.3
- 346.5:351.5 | 241.4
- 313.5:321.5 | 99.15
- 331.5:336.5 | 190.4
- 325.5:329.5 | 150.5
